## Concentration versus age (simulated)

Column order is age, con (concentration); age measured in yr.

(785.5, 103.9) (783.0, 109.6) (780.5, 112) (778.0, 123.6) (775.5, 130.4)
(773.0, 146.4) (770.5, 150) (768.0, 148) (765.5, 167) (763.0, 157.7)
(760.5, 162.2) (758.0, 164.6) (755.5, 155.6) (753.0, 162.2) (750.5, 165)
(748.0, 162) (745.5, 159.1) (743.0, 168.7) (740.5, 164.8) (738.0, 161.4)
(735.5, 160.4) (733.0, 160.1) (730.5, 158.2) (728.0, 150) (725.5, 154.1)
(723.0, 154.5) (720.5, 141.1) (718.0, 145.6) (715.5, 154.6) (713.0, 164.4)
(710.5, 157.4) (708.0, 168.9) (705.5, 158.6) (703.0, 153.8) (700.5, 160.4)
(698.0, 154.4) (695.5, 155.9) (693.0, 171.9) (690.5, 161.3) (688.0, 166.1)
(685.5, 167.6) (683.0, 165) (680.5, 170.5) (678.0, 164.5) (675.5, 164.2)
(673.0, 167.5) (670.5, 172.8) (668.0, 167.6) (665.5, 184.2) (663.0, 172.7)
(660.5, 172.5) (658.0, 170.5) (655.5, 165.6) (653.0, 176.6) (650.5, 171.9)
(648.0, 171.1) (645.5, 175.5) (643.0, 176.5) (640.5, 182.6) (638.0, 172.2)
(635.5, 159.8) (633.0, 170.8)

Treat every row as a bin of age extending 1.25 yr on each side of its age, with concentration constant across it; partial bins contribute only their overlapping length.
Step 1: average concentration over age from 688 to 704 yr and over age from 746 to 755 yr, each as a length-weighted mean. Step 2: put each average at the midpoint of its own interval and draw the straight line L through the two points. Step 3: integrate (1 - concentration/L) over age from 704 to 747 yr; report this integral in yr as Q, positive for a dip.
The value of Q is 0.9 yr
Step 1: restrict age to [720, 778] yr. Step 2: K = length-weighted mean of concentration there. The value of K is 156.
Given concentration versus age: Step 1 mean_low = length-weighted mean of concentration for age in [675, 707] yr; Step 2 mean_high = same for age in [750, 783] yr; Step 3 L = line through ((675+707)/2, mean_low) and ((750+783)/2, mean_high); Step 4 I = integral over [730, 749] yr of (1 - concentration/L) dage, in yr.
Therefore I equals -1.1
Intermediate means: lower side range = 163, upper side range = 148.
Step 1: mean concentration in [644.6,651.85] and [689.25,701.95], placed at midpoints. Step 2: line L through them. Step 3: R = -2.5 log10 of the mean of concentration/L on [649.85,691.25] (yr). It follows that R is -0.02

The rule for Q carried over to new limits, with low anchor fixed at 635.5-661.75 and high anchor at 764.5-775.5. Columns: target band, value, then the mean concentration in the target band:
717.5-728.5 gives 0.7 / 149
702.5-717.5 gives 0.2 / 159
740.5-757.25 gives -0.9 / 162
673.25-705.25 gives 0.4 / 163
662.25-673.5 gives -0.3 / 173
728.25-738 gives -0.1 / 159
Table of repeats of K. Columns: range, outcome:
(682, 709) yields 162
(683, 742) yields 159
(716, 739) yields 154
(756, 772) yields 158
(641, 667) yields 174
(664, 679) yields 170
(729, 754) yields 162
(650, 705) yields 167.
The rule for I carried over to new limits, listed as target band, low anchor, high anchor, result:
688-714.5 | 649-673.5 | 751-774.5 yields 0.9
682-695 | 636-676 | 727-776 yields 0.1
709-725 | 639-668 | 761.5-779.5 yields 0.6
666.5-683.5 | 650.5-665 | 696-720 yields -0.1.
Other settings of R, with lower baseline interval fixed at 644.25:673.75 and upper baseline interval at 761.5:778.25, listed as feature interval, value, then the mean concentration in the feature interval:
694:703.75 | 0.05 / 157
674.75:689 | 0.01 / 166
